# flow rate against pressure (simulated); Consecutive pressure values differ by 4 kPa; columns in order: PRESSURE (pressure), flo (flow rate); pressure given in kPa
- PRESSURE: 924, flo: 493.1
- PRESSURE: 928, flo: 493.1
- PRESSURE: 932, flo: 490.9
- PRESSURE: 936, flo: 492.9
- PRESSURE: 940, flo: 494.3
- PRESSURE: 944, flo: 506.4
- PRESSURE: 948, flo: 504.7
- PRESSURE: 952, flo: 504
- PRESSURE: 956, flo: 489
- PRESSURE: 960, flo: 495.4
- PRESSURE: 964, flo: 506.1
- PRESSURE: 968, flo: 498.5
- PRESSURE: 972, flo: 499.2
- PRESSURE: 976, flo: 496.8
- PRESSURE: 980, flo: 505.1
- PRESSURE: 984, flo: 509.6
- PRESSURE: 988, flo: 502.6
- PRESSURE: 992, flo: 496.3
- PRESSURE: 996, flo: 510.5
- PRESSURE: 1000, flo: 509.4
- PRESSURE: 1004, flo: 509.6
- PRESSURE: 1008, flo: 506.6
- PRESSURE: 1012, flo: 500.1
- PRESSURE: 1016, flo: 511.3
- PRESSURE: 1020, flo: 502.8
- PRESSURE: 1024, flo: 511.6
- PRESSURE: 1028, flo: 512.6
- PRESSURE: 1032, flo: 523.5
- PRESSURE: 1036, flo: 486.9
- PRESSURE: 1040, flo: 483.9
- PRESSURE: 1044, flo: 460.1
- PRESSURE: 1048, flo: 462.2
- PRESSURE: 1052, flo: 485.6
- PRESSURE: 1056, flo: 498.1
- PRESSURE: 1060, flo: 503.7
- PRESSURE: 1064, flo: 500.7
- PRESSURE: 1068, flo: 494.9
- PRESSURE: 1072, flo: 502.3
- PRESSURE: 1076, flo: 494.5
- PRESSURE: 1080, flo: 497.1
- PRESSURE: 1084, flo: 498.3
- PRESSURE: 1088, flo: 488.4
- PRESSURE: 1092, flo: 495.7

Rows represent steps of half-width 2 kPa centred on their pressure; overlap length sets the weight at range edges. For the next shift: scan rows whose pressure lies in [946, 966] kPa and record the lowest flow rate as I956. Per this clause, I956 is 489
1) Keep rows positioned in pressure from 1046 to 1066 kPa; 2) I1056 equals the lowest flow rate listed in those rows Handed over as 462.2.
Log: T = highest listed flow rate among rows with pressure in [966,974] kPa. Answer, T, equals 499.2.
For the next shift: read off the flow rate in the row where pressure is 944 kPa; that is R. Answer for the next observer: 506.4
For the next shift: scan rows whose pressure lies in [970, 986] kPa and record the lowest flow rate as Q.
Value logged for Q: 496.8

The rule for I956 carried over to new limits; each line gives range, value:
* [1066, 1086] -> 494.5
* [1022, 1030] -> 511.6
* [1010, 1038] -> 486.9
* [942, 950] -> 504.7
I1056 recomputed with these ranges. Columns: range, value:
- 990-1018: 496.3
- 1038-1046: 460.1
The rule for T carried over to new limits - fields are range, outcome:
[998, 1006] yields 509.6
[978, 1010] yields 510.5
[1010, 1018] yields 511.3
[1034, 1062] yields 503.7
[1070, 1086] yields 502.3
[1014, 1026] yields 511.6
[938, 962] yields 506.4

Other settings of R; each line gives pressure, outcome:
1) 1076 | 494.5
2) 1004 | 509.6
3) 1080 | 497.1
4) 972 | 499.2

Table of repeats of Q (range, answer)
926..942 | 490.9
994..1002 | 509.4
